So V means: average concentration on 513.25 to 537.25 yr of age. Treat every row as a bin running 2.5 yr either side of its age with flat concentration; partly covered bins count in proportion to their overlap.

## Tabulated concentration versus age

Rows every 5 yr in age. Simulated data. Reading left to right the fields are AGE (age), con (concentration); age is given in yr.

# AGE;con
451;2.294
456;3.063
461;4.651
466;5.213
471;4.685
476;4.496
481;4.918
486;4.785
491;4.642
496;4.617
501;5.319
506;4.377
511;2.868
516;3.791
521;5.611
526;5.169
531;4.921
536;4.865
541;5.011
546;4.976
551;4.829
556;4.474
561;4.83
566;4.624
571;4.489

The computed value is 4.85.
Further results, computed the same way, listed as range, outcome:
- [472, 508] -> 4.74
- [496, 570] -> 4.68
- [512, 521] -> 4.14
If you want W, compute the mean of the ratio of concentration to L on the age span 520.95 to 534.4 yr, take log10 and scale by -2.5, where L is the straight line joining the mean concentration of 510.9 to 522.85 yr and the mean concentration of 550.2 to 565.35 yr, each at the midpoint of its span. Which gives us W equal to -0.18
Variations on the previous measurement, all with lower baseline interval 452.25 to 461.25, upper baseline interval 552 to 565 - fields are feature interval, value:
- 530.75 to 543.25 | -0.12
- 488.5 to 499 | -0.20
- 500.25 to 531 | -0.09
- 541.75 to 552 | -0.09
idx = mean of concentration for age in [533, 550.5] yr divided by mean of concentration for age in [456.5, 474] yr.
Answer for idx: 1.1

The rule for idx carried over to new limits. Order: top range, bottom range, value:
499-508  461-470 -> 0.98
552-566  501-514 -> 1.18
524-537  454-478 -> 1.12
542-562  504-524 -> 1.15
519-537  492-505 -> 1.06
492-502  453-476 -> 1.11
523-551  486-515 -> 1.14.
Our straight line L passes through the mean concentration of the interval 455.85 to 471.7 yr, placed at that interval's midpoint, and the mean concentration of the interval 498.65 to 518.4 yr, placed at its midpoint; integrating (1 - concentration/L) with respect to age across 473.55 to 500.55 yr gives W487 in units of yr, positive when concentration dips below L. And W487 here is -2.7 yr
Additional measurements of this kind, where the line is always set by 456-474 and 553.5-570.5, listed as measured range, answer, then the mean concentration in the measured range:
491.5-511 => 0.4 yr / 4.51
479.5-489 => -0.5 yr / 4.83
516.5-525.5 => -1.0 yr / 5.11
